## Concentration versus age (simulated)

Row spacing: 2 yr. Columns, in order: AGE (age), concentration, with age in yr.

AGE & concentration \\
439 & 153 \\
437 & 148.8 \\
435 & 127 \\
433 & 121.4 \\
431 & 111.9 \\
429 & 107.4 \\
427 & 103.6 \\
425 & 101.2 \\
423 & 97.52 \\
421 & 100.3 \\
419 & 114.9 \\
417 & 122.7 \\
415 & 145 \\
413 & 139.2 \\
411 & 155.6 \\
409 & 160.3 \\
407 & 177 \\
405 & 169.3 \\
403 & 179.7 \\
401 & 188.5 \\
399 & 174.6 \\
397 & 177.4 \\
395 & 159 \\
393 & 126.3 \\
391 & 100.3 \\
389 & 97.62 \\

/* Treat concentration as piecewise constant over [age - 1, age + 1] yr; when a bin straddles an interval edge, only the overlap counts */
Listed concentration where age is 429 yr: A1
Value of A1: 107.4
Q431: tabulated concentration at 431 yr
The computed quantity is 111.9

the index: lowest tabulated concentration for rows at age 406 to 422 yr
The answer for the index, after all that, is 100.3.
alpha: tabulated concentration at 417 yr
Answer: 122.7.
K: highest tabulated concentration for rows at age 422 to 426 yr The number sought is 101.2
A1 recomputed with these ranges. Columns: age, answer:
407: 177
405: 169.3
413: 139.2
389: 97.62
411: 155.6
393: 126.3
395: 159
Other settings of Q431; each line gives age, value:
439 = 153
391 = 100.3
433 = 121.4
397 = 177.4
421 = 100.3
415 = 145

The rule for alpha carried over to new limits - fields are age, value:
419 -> 114.9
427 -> 103.6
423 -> 97.52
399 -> 174.6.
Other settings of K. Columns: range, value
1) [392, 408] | 188.5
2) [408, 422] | 160.3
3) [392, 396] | 159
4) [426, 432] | 111.9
